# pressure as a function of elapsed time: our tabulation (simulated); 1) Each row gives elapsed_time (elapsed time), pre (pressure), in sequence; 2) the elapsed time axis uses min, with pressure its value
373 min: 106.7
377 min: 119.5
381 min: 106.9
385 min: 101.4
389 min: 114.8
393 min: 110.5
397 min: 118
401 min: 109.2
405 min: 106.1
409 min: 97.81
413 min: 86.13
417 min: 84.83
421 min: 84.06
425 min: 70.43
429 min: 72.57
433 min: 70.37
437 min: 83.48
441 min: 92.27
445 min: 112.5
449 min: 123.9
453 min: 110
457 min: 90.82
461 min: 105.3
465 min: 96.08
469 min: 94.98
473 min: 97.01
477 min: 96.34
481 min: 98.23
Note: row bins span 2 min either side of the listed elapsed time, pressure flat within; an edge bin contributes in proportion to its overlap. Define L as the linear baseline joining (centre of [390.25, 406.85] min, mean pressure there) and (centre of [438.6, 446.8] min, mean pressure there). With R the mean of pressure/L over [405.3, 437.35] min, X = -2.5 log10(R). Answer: 0.275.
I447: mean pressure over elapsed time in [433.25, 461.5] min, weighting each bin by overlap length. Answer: 100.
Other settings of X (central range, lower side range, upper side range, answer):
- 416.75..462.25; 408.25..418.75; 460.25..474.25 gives 0.02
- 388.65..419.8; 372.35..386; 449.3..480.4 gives 0.05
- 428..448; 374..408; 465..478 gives 0.15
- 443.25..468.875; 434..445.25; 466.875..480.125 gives -0.13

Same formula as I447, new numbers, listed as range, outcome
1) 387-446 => 93.9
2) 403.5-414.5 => 96.7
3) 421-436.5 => 74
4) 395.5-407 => 111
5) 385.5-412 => 108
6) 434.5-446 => 93.5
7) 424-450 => 88.8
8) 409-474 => 92.3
